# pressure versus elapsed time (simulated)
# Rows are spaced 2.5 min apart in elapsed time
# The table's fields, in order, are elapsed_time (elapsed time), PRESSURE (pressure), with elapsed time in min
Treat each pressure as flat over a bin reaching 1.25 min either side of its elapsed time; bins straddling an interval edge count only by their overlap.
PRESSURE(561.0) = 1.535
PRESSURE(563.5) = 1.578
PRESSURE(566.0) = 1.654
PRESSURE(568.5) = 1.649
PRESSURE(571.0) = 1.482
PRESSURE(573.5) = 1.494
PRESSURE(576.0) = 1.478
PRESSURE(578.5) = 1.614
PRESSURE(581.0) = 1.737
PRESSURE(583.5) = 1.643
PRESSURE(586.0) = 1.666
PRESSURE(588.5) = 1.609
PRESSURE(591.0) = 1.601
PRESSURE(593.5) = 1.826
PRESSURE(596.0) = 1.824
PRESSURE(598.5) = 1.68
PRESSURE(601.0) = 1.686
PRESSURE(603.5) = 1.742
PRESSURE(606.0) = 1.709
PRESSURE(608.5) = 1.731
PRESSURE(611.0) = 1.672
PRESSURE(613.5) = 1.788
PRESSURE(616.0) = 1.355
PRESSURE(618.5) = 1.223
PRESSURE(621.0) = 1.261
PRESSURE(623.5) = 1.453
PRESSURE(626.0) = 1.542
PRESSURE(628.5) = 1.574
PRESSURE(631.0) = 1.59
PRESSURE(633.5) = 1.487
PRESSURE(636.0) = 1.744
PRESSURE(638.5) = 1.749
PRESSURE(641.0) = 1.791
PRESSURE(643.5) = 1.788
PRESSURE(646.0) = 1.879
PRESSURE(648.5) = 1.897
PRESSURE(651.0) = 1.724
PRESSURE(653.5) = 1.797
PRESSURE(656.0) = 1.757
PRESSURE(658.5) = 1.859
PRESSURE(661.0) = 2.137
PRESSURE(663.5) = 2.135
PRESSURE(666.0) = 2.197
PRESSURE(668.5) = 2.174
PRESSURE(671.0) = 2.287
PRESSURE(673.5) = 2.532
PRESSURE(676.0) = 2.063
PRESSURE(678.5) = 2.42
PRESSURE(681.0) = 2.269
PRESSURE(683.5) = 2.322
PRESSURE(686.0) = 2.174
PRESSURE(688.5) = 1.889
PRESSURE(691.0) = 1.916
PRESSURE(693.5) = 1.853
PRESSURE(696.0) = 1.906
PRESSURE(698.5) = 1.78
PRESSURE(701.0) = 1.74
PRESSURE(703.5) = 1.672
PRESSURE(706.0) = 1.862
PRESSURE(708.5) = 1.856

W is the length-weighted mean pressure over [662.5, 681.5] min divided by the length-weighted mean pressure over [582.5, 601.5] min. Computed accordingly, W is 1.34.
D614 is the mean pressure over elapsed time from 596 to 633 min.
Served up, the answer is 1.58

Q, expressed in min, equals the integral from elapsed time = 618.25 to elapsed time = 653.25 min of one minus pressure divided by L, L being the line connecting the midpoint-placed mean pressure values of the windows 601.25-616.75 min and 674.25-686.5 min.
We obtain 4.9 min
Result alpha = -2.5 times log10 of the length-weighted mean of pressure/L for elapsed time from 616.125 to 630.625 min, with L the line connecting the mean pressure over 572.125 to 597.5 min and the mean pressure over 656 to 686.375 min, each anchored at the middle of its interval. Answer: 0.316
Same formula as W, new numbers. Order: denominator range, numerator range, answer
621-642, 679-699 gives 1.28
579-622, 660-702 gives 1.29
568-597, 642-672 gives 1.20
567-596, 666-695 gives 1.33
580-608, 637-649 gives 1.07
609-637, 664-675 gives 1.50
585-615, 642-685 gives 1.21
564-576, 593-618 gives 1.08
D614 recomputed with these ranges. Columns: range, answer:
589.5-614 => 1.72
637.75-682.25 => 2.03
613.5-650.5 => 1.6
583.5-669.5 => 1.72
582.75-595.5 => 1.68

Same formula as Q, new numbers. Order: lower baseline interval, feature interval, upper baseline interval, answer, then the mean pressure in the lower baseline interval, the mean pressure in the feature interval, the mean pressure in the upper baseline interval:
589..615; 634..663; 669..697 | 2.06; 1.72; 1.83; 2.15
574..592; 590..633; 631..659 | 2.01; 1.62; 1.6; 1.76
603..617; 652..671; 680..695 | -0.88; 1.67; 2.02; 2.06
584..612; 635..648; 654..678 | 1.16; 1.7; 1.8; 2.13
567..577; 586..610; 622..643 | -2.16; 1.53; 1.71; 1.62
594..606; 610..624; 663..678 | 3.02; 1.74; 1.46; 2.25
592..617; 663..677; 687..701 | -3.23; 1.7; 2.24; 1.86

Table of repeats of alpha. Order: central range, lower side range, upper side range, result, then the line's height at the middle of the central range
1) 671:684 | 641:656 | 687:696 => -0.23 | 1.87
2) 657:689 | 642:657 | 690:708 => -0.21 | 1.81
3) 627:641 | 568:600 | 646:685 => 0.17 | 1.92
